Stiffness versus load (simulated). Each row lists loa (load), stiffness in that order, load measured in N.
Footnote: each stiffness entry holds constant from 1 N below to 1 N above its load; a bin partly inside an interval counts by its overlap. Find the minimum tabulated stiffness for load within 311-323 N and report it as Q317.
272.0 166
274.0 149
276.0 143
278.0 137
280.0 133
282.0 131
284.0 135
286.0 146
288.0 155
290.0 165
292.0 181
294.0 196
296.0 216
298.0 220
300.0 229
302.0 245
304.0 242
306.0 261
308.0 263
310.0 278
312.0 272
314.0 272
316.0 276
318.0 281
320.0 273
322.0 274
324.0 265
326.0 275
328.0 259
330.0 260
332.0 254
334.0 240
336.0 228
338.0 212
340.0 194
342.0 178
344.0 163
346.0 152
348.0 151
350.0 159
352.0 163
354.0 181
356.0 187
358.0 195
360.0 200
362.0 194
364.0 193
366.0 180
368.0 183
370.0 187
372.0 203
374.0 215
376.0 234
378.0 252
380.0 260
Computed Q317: 272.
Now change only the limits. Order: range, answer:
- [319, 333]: 254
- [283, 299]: 135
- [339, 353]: 151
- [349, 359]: 159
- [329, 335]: 240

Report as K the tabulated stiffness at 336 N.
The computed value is 228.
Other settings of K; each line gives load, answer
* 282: 131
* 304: 242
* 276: 143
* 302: 245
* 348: 151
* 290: 165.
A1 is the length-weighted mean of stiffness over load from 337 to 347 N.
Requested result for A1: 180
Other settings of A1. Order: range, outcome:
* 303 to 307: 252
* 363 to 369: 185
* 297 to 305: 234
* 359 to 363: 197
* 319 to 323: 274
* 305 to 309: 262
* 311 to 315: 272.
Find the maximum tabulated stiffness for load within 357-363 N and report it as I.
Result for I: 200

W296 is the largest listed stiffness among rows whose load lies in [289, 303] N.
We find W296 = 245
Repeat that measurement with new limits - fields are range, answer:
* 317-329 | 281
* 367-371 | 187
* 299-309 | 263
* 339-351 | 194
